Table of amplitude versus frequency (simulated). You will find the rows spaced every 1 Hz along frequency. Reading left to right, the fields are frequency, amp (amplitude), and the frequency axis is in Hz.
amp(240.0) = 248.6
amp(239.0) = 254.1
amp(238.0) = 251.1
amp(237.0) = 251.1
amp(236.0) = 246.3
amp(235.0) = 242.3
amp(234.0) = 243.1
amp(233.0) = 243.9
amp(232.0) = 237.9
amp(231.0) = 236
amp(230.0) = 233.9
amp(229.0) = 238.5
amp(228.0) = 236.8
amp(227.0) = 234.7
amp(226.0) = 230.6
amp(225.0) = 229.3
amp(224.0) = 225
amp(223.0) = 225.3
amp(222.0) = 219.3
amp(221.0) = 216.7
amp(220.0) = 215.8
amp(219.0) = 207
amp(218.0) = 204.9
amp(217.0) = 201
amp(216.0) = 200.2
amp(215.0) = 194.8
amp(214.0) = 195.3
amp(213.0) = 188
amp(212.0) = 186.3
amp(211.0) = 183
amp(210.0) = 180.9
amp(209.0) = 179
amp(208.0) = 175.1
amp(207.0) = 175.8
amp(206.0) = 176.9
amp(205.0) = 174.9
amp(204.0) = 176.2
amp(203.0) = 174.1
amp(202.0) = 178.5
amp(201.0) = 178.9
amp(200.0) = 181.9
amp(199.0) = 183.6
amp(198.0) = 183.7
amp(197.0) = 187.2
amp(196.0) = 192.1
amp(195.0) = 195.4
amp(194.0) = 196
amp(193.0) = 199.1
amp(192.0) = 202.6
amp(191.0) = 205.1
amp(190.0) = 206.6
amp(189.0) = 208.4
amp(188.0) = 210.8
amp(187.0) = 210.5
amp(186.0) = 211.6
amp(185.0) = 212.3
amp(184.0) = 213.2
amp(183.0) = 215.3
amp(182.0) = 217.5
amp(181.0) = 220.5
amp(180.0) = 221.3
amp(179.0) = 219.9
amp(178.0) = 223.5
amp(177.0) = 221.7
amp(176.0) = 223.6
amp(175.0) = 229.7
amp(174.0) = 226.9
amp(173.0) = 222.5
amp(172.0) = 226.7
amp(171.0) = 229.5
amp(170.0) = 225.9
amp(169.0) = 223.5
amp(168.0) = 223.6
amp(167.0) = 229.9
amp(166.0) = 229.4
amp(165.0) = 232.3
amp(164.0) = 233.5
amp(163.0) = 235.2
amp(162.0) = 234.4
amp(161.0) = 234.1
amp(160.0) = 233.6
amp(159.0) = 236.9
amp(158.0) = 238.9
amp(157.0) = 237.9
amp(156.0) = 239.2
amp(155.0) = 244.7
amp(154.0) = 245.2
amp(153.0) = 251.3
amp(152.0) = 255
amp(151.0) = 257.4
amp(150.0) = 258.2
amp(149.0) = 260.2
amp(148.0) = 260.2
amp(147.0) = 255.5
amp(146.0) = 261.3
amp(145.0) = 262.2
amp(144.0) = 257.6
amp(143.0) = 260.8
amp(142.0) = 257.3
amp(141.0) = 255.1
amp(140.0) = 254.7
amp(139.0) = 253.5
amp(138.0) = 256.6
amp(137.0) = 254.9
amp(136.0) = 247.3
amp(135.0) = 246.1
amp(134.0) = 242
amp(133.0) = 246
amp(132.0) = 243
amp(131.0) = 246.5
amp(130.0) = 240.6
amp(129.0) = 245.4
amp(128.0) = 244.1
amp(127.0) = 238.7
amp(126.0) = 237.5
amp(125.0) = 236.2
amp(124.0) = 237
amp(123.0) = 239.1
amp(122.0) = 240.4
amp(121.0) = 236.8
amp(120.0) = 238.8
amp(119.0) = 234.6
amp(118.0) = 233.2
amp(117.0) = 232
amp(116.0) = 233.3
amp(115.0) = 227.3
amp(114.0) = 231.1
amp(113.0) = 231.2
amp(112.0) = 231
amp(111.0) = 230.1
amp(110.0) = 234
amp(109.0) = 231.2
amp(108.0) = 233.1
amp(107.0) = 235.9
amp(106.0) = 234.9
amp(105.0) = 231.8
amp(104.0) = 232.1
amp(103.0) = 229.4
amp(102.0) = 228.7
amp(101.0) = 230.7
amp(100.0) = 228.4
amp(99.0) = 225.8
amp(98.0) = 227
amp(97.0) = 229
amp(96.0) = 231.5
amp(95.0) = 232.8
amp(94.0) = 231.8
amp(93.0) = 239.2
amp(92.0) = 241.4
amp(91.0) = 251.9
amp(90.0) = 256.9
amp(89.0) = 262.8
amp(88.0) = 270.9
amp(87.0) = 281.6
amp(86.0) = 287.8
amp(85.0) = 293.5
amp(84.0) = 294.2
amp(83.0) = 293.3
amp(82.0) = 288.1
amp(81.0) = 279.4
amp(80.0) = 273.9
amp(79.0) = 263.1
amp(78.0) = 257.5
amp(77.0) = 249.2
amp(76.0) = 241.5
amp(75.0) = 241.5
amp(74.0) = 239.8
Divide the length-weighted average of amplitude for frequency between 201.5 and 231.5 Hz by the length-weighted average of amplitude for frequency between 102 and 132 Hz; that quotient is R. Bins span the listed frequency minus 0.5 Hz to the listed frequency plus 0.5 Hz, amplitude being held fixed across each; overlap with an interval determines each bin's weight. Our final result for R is 0.86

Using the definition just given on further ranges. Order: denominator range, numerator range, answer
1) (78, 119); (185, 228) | 0.80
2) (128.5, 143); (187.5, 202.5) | 0.78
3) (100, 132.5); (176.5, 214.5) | 0.83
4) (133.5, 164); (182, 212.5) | 0.77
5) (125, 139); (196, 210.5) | 0.73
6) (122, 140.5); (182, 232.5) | 0.83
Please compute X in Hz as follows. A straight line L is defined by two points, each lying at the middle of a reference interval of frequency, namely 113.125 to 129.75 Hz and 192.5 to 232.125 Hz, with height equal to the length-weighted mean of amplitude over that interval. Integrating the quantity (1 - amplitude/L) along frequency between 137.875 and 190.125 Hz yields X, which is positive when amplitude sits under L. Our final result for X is -3.7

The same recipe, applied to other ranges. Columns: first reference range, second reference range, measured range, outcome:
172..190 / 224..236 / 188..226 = 5.5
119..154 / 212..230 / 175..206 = 3.5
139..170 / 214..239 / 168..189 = 1.7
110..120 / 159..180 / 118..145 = -1.8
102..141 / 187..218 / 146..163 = -2.1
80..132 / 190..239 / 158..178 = -0.6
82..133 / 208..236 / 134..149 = -1.3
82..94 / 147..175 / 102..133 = 2.5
